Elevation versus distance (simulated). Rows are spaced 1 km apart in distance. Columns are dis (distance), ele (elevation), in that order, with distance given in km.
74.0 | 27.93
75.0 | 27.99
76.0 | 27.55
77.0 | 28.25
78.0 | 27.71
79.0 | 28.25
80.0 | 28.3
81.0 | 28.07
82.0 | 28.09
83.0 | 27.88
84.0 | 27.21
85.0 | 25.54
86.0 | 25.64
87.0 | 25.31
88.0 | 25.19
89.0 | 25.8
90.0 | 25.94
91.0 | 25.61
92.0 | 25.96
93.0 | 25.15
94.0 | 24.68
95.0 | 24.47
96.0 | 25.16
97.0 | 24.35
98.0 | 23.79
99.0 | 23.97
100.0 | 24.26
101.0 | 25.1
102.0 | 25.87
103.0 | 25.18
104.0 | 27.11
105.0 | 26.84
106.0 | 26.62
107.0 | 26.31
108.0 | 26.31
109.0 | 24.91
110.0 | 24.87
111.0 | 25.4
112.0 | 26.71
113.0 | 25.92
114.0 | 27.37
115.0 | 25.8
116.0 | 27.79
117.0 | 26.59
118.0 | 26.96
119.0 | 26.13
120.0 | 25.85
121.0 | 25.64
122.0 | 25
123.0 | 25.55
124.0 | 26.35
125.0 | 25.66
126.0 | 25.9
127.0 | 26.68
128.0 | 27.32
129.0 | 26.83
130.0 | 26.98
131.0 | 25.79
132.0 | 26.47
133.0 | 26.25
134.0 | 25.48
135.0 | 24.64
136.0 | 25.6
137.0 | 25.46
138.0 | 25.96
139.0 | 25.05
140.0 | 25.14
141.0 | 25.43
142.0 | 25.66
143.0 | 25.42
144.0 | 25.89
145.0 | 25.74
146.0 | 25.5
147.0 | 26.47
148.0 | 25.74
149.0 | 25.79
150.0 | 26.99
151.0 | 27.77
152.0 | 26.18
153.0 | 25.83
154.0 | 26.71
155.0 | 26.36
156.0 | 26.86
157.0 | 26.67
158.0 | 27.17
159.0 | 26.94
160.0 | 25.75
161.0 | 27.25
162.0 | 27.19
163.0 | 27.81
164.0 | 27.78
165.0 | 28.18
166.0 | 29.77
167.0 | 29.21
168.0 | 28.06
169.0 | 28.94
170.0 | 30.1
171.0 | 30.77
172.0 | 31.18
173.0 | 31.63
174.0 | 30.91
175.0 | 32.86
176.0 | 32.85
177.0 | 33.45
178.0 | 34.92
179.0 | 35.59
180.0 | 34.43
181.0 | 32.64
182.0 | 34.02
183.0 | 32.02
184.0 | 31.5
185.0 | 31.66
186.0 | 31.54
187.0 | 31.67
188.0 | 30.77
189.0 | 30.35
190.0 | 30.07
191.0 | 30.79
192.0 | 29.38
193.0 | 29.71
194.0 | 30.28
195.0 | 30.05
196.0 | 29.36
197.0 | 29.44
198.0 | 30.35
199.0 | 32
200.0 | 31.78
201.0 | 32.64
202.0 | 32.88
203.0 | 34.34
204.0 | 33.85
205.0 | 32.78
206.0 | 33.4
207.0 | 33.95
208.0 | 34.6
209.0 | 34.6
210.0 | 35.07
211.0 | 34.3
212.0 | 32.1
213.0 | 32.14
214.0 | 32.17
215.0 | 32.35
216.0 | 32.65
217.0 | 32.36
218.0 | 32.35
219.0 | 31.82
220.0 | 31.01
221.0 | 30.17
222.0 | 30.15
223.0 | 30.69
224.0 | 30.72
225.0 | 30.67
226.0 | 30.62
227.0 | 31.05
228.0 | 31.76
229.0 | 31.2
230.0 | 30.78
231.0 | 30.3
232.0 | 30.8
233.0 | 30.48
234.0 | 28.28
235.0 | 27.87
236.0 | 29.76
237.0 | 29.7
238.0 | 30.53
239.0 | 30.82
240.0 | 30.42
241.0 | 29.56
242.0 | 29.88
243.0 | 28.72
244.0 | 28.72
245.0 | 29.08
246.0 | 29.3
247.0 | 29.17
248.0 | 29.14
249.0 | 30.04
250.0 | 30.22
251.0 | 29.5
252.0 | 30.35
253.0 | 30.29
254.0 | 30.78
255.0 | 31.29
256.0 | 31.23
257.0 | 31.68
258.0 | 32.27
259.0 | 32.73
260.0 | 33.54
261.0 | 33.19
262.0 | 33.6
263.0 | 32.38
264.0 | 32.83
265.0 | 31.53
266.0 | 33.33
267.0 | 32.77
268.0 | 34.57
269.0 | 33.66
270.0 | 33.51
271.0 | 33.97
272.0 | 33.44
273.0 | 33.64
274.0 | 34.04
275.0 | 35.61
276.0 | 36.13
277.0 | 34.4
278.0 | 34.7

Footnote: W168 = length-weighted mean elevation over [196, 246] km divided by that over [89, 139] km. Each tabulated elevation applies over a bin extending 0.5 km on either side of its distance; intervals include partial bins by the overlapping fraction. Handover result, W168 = 1.21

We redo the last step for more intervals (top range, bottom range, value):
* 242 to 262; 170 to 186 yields 0.94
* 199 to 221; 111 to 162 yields 1.26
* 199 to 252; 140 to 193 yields 1.07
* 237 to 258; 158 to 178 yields 1.02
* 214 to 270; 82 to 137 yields 1.20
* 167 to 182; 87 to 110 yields 1.26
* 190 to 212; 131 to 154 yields 1.24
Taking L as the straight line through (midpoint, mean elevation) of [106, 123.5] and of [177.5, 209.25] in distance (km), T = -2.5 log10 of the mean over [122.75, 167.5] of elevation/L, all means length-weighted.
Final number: 0.08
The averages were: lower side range 26.1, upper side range 32.1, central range 26.4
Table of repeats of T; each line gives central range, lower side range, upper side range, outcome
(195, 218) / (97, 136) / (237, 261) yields -0.13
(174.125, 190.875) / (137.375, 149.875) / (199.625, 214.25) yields -0.07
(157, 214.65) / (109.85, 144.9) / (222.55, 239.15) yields -0.10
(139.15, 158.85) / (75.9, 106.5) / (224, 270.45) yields 0.07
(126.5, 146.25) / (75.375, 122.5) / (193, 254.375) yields 0.07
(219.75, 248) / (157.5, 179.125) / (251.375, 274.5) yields 0.06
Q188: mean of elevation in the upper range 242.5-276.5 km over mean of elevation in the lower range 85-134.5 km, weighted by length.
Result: 1.2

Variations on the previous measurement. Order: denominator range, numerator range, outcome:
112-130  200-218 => 1.26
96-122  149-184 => 1.14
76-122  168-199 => 1.20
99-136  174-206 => 1.23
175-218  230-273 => 0.96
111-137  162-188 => 1.19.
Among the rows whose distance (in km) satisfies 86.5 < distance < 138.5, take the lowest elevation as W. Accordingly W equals 23.79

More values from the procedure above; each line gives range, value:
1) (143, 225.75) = 25.42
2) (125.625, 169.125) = 24.64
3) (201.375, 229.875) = 30.15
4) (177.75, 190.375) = 30.07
